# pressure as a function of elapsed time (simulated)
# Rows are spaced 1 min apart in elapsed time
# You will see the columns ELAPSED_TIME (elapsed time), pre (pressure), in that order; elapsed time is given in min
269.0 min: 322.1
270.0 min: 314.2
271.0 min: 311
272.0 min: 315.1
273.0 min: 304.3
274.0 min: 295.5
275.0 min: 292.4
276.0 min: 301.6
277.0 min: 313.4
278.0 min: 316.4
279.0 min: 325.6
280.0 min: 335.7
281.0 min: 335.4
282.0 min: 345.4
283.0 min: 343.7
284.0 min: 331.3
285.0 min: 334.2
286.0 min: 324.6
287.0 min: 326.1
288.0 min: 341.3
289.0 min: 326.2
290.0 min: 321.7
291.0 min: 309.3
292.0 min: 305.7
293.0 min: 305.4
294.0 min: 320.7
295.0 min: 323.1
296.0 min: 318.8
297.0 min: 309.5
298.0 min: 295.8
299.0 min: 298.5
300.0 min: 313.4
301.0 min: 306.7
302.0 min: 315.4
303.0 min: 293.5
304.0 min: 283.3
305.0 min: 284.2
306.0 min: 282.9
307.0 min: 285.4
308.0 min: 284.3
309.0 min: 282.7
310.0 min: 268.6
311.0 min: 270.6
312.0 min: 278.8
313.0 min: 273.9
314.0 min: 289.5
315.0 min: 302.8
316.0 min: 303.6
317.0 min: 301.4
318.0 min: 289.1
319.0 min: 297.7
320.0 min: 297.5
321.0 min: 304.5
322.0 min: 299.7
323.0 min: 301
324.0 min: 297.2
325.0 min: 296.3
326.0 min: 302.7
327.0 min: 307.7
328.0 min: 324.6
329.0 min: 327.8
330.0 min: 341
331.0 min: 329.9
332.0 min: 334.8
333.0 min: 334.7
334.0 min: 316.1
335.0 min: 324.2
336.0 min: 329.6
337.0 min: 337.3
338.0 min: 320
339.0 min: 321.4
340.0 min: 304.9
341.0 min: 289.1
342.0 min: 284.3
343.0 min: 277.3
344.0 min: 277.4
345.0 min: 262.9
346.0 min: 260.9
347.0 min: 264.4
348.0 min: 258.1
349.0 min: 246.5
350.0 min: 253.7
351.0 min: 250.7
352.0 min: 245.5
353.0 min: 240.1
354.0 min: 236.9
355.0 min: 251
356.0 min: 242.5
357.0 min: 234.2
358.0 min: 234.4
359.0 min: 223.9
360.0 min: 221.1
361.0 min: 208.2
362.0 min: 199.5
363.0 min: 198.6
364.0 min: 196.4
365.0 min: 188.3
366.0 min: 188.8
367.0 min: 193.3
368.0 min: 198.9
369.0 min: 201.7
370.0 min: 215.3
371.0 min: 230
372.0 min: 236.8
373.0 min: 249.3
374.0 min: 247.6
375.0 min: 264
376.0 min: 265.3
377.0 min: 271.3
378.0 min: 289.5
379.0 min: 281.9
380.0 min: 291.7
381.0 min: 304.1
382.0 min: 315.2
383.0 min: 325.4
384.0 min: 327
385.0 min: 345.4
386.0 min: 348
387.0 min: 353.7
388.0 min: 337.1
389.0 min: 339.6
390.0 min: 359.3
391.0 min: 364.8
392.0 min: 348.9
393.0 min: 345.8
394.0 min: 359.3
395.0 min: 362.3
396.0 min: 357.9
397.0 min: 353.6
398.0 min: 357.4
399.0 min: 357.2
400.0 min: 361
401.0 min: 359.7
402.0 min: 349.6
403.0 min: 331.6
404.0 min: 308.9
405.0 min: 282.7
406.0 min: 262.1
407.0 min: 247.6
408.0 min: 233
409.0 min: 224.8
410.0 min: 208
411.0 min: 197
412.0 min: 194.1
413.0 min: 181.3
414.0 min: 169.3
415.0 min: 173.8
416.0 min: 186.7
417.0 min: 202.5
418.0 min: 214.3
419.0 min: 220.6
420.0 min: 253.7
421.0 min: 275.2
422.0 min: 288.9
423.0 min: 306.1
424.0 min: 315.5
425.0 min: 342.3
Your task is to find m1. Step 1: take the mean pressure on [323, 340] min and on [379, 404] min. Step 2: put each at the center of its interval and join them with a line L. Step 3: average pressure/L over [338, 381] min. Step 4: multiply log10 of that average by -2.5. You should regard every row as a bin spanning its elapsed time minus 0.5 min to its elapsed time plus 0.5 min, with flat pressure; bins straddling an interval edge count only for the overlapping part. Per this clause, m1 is 0.32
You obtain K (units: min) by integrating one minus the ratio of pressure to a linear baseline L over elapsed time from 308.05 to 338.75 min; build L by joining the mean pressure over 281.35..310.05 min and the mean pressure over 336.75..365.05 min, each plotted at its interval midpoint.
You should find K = -2.8 min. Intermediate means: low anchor 310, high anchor 253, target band 306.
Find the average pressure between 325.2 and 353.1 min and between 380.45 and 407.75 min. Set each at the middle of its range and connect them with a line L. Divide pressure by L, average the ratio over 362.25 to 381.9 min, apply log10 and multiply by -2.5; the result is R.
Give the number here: 0.32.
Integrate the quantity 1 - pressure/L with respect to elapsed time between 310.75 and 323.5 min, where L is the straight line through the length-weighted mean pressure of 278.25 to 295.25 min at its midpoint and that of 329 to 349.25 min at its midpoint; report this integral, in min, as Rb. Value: 0.8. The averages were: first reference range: 327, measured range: 294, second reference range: 302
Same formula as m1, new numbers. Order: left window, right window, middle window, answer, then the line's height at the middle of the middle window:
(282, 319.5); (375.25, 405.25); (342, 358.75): 0.25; 320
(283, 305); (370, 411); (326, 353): 0.05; 311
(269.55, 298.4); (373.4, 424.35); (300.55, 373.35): 0.13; 306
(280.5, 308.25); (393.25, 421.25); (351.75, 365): 0.28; 290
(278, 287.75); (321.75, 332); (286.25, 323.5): 0.08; 324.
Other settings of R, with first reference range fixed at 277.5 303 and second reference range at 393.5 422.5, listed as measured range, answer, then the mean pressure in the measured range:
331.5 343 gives -0.05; 316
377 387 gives -0.12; 314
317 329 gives 0.02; 303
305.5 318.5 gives 0.09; 286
